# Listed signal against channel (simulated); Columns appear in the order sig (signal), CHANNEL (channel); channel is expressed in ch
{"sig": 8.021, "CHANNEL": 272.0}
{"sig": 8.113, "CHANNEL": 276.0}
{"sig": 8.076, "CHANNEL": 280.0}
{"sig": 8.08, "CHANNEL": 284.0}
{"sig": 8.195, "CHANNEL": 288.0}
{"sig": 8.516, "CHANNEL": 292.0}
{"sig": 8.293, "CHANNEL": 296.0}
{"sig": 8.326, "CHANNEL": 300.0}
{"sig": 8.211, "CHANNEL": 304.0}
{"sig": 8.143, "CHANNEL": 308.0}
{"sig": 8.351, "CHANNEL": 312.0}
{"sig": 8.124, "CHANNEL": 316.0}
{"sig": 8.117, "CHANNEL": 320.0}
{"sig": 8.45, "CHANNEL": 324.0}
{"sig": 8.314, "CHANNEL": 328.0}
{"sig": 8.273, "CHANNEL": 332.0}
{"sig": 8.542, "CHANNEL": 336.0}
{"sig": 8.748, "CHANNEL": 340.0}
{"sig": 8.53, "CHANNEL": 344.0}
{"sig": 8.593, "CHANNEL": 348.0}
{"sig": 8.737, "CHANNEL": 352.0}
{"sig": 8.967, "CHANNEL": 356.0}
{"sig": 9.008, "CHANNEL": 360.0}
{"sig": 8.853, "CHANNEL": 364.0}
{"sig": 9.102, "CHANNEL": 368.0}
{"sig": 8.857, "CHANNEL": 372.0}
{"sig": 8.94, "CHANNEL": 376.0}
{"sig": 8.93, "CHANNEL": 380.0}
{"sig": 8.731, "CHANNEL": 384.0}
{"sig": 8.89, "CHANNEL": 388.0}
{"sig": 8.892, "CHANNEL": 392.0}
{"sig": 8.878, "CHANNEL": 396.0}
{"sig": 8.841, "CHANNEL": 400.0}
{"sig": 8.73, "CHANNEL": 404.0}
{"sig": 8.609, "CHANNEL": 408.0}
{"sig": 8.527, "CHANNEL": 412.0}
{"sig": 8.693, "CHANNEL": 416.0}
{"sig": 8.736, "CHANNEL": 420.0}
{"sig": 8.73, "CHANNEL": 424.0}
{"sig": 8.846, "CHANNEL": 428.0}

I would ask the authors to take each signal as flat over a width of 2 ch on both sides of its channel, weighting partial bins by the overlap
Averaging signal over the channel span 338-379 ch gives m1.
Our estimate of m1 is 8.84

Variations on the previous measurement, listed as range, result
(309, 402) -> 8.68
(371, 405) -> 8.86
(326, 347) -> 8.49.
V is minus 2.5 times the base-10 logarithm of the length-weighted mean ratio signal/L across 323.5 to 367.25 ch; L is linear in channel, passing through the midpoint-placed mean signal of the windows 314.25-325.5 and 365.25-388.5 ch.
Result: -0.02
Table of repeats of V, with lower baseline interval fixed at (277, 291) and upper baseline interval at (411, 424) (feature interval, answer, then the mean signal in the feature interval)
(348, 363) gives -0.054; 8.86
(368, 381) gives -0.054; 8.94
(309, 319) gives 0.006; 8.22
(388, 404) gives -0.033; 8.86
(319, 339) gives -0.006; 8.37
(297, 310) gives -0.001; 8.23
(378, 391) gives -0.039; 8.85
